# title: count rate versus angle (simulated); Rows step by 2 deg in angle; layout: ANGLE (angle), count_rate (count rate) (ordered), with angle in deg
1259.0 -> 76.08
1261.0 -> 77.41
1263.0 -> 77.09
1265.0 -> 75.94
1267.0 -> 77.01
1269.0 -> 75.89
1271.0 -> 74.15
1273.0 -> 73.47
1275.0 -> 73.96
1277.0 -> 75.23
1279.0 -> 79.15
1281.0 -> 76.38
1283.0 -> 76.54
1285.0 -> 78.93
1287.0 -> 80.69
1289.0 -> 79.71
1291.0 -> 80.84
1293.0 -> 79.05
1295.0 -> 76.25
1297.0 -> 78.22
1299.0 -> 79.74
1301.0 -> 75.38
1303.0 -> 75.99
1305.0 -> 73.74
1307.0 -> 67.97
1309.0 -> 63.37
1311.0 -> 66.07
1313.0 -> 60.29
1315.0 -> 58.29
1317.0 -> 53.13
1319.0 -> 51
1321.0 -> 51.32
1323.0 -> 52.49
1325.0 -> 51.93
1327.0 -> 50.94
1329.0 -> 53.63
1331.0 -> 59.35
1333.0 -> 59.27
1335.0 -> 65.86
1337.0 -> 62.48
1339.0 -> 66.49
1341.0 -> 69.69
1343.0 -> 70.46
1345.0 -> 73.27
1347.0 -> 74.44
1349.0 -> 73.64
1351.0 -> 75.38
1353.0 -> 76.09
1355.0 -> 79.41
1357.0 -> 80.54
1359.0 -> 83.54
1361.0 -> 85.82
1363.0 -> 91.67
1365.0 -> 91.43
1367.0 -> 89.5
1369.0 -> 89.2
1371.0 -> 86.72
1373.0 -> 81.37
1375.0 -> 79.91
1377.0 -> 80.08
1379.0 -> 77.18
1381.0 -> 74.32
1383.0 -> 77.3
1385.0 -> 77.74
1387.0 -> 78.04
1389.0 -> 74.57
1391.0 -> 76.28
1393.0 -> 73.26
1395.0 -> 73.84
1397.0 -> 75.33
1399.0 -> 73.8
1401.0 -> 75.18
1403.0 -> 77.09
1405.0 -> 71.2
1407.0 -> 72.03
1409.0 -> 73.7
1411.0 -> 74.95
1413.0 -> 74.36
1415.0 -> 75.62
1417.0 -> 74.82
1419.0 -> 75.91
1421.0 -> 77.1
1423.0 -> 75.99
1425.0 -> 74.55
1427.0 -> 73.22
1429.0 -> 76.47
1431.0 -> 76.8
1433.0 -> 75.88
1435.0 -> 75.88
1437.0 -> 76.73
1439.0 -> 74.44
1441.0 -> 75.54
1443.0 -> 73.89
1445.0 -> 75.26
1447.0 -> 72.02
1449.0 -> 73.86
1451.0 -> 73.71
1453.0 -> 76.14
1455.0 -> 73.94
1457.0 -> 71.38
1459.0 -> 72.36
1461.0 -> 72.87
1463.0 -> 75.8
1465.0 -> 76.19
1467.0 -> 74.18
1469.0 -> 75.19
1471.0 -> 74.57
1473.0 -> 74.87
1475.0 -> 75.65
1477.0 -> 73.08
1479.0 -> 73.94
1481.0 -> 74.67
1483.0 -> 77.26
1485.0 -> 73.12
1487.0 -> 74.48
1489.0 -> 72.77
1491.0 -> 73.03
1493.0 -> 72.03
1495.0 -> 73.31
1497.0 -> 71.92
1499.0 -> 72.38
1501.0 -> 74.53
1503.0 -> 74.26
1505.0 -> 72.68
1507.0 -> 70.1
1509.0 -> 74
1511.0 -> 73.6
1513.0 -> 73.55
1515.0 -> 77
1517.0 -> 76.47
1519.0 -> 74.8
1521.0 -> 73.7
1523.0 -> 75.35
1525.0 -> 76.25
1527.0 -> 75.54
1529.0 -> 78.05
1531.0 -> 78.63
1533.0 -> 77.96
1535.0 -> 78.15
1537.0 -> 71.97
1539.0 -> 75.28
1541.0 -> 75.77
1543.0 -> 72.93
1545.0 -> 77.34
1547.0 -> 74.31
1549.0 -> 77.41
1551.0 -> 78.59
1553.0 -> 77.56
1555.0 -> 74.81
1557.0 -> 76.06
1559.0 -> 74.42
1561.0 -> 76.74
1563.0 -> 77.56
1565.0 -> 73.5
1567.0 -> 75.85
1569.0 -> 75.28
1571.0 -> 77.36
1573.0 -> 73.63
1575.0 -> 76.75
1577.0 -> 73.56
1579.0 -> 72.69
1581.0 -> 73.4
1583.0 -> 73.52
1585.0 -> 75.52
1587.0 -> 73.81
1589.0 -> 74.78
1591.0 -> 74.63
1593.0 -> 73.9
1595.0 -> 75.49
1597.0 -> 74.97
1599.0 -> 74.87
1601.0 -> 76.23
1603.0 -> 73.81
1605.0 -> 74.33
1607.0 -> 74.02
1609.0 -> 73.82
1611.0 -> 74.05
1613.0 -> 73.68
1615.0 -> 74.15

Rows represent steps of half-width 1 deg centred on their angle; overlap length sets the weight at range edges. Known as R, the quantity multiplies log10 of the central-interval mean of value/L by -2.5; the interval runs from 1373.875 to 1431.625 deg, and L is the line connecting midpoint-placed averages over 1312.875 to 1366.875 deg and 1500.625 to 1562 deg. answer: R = -0.08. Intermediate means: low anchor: 67.9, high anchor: 75.4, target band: 75.5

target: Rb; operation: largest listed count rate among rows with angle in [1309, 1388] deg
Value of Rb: 91.67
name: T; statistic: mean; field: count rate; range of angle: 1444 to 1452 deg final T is 73.7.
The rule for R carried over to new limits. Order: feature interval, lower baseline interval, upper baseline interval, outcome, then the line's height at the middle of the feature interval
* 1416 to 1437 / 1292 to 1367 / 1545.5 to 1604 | -0.059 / 71.7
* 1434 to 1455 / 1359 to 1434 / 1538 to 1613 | 0.036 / 77.2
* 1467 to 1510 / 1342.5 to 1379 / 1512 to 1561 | 0.053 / 77.4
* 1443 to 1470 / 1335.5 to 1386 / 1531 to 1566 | 0.046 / 77.3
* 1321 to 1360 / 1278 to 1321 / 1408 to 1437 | 0.092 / 72.8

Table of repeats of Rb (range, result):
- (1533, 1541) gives 78.15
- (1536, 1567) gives 78.59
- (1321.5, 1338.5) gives 65.86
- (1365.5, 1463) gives 89.5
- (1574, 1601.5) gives 76.75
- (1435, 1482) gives 76.73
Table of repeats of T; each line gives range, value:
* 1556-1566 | 75.7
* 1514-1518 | 76.7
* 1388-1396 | 74.5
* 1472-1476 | 75.3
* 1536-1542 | 74.3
